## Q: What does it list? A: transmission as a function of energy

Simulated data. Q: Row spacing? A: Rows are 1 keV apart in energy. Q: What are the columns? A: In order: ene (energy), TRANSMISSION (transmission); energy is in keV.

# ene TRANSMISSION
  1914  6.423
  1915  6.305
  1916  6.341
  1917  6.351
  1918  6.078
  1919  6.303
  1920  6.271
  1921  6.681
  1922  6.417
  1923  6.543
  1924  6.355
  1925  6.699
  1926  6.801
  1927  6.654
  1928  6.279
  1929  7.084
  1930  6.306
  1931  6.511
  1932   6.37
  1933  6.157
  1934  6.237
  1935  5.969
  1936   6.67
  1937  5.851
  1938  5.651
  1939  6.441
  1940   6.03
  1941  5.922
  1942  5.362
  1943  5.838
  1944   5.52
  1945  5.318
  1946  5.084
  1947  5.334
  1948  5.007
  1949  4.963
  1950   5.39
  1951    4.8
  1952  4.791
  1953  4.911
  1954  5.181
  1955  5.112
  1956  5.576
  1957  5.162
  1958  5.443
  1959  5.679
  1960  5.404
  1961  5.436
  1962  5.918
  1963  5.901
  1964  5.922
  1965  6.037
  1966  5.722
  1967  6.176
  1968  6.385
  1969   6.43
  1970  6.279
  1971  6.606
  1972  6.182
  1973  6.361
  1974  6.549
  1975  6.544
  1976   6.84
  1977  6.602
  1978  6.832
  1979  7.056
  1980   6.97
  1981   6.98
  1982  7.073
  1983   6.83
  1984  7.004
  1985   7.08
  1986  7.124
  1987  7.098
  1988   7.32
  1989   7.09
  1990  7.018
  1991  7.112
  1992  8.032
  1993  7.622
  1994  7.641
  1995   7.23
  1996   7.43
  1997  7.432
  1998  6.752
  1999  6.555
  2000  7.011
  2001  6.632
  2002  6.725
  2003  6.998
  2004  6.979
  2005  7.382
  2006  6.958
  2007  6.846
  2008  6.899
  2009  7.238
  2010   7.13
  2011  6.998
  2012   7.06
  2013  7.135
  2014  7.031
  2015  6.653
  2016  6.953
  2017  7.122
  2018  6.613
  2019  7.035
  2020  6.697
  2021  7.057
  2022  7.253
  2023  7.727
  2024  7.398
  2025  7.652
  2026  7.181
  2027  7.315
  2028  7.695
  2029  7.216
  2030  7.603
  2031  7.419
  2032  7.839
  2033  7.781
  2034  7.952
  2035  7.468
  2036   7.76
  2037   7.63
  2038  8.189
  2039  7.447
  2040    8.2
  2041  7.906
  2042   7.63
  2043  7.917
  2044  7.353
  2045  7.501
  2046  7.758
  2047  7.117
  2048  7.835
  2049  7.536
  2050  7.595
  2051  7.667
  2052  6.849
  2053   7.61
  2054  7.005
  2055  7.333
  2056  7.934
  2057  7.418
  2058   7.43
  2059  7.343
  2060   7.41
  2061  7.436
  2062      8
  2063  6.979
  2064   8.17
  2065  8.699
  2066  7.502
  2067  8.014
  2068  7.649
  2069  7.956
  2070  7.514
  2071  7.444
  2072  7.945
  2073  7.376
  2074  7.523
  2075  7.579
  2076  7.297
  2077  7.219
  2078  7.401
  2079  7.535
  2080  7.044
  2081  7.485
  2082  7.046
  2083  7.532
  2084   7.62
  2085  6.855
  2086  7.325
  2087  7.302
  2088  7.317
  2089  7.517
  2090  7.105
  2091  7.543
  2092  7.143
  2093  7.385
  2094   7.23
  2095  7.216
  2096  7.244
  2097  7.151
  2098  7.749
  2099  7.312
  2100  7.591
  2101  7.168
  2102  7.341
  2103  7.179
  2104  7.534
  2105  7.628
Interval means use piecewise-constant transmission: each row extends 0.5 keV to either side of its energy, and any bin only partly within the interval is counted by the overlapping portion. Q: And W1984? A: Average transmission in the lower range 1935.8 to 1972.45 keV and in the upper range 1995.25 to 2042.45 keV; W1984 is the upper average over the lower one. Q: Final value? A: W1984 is 1.3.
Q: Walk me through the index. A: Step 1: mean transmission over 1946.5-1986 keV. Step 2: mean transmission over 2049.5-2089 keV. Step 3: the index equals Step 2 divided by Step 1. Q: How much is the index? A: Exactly 1.24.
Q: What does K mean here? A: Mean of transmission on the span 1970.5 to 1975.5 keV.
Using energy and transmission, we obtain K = 6.45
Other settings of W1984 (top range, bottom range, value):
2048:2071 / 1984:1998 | 1.04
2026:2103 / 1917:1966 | 1.28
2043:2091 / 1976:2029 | 1.06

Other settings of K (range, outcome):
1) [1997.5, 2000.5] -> 6.77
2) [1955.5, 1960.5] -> 5.45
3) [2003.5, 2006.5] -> 7.11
